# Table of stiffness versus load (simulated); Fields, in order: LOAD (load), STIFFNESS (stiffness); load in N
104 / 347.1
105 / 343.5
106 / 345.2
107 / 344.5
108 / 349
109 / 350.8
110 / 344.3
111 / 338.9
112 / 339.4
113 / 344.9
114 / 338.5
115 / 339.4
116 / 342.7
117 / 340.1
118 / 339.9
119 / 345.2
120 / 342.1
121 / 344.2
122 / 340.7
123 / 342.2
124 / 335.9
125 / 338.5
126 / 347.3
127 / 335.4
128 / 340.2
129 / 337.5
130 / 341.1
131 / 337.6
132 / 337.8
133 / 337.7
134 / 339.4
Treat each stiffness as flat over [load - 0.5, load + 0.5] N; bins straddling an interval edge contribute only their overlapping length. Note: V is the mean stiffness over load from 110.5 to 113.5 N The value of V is 341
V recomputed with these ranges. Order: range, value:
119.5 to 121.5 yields 343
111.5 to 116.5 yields 341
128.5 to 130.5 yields 339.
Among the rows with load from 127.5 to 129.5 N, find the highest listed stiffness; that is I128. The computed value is 340.2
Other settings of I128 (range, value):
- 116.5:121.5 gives 345.2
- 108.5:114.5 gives 350.8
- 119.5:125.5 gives 344.2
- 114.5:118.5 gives 342.7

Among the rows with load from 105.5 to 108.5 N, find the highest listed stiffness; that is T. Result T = 349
